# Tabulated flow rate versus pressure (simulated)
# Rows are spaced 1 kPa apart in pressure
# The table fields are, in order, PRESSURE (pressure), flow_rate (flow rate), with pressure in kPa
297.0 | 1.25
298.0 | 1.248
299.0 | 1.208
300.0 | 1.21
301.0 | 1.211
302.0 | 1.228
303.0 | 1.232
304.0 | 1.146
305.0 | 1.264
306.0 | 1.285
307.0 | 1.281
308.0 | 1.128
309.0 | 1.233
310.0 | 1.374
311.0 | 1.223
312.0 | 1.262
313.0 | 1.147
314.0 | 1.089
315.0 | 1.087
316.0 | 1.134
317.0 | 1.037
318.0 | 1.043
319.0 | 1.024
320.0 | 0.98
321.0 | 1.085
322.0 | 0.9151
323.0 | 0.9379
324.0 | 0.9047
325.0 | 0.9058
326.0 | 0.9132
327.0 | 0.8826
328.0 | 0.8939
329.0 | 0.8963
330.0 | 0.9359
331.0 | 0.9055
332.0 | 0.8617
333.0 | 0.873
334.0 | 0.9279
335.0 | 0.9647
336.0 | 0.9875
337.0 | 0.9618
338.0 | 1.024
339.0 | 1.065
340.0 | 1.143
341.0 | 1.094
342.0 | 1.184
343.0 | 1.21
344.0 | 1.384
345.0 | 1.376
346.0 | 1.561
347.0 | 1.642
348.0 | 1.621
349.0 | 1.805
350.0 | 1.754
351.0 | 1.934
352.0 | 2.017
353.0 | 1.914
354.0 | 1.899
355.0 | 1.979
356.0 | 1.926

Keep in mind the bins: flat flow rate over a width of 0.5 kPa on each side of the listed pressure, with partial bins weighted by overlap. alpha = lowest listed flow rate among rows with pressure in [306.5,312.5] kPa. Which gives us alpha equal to 1.128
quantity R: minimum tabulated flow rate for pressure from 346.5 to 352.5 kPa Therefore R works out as 1.621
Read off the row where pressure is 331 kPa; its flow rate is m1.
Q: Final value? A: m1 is 0.9055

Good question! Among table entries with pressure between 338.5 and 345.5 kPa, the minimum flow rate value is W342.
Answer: 1.065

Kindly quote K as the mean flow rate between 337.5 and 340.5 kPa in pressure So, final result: 1.08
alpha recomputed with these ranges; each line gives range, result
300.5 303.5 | 1.211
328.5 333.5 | 0.8617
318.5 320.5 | 0.98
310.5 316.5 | 1.087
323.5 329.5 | 0.8826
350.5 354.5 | 1.899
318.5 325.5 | 0.9047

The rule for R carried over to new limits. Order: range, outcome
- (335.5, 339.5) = 0.9618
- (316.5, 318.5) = 1.037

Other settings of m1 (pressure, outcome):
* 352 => 2.017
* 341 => 1.094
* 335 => 0.9647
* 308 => 1.128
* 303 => 1.232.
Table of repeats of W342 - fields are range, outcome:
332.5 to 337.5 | 0.873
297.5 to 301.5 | 1.208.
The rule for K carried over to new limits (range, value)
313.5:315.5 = 1.09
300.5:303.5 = 1.22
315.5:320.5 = 1.04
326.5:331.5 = 0.903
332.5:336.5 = 0.938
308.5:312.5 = 1.27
